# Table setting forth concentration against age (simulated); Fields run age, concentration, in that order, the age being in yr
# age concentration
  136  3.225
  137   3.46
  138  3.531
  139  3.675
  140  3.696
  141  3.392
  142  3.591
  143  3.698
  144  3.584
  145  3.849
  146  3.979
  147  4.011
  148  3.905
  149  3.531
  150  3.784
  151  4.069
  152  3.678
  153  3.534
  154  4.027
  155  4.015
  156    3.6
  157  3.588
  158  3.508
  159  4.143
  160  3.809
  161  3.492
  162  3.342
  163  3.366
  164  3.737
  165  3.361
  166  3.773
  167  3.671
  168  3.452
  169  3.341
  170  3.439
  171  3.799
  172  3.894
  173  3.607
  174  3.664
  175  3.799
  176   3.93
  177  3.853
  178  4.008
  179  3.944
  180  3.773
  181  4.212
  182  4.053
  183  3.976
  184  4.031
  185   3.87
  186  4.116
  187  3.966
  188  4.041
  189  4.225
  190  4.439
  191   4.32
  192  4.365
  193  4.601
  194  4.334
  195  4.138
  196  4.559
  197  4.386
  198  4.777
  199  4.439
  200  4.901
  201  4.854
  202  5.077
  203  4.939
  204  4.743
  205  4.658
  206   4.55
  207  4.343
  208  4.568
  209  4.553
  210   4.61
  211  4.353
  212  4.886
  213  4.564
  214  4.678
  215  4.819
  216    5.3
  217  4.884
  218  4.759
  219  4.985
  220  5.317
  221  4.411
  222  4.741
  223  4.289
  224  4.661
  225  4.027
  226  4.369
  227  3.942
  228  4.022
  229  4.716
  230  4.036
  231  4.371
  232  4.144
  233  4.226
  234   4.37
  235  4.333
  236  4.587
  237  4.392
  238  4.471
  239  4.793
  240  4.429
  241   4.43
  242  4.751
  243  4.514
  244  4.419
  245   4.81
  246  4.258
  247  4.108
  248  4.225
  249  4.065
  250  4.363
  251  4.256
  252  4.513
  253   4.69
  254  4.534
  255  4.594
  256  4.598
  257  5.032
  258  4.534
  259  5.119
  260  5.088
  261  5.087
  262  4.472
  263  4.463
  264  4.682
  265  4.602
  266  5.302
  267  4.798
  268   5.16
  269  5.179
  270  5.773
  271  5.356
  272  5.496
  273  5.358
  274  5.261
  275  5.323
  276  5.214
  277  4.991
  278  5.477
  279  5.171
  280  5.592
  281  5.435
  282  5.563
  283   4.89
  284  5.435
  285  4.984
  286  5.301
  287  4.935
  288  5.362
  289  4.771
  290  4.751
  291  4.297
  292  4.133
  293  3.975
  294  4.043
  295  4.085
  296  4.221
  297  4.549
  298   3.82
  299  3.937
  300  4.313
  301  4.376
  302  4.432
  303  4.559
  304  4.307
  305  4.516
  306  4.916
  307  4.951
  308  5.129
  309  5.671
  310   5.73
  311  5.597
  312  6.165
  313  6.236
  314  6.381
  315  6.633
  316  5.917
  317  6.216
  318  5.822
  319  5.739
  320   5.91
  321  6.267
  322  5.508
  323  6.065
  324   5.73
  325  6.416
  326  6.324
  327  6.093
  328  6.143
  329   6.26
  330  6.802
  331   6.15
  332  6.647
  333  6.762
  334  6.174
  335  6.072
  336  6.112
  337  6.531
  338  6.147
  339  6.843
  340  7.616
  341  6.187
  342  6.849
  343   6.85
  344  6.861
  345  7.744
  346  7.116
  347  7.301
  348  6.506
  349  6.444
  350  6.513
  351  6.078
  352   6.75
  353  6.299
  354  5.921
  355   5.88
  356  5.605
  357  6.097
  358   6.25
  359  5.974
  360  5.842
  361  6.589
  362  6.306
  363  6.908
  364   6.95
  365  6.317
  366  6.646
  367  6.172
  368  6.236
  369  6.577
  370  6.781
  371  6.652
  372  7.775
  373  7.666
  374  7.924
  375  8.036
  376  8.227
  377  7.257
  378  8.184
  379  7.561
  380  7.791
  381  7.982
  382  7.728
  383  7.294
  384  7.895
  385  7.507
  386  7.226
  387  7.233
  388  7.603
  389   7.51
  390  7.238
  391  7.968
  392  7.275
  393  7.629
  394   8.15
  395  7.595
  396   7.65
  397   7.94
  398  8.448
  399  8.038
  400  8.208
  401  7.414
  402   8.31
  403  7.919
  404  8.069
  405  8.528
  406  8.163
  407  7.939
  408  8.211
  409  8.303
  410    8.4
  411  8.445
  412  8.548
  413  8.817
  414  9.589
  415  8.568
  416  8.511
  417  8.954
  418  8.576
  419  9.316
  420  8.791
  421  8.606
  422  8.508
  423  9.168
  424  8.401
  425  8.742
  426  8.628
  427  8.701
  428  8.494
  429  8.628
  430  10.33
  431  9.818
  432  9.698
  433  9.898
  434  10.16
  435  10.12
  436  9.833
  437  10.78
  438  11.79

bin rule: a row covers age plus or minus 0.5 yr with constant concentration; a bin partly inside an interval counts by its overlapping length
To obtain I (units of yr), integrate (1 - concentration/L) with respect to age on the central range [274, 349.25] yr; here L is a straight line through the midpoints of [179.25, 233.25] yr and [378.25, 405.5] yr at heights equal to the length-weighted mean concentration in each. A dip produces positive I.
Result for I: 8.7 yr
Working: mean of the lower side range 4.46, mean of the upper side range 7.77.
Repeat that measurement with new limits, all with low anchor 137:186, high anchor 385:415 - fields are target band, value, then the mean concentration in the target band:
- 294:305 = 3.5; 4.26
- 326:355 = 1.7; 6.55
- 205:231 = 1.0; 4.57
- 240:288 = 5.9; 4.9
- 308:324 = 1.4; 5.96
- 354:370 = 2.3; 6.29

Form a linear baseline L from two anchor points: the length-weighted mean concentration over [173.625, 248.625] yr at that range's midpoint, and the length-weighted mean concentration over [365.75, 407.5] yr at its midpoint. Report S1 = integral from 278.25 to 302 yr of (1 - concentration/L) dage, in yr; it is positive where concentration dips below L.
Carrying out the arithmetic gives 4.7 yr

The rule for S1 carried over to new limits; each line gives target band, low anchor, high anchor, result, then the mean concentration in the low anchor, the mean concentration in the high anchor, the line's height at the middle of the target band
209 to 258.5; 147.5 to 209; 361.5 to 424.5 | 4.8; 4.04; 7.84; 5.02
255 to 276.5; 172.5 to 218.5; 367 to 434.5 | 2.4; 4.38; 8.16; 5.67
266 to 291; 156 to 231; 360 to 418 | 2.2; 4.22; 7.7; 5.73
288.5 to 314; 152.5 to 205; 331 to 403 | 5.4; 4.02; 7.05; 5.99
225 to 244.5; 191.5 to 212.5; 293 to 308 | 0.6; 4.6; 4.37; 4.53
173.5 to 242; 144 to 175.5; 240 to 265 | -4.4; 3.7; 4.56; 4.15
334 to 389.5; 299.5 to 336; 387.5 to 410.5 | 0.4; 5.75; 7.94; 6.93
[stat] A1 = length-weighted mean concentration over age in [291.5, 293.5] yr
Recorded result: 4.05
